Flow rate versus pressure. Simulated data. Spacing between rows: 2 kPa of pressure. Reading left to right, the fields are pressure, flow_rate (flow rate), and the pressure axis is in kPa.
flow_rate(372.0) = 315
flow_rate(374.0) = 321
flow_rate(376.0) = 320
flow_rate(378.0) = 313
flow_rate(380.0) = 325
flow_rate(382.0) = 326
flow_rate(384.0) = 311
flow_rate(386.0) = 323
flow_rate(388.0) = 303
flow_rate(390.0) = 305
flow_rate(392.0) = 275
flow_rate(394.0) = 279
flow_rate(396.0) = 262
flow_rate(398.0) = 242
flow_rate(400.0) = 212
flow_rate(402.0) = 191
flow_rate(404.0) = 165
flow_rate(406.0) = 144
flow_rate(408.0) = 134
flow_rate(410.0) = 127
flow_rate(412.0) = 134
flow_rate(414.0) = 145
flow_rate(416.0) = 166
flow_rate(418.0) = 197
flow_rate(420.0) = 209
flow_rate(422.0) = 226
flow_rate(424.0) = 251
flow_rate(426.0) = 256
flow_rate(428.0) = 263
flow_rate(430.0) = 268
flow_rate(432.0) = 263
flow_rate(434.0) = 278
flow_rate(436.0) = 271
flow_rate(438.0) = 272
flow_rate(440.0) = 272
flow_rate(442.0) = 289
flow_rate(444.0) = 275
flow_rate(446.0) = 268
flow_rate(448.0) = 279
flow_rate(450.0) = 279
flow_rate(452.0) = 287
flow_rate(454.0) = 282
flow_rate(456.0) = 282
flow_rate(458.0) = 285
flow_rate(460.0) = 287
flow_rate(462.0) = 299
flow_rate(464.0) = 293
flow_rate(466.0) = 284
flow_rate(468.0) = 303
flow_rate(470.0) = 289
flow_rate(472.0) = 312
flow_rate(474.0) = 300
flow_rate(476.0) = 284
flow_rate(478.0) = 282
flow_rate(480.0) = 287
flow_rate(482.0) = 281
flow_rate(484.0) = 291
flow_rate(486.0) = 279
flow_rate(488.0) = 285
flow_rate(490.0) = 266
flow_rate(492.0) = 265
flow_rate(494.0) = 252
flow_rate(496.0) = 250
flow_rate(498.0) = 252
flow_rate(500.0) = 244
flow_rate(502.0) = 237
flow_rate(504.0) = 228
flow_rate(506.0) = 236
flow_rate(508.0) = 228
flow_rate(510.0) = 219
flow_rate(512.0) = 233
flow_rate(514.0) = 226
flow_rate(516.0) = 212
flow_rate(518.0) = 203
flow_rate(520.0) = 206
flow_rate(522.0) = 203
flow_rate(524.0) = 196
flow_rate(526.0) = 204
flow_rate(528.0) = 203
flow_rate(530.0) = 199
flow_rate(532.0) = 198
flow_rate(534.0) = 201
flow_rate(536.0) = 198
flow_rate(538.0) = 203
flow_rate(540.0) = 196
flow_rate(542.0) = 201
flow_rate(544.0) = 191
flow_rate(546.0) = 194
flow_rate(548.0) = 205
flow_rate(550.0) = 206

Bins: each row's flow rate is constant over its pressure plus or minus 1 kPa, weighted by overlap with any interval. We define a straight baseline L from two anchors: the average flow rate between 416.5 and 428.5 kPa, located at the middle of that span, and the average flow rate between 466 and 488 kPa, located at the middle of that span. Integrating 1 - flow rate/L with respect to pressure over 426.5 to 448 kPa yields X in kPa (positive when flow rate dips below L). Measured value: -2.3 kPa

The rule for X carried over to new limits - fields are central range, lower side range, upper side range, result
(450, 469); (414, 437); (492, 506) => -3.8 kPa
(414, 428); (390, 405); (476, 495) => 1.8 kPa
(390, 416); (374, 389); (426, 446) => 9.1 kPa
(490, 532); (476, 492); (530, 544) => 2.5 kPa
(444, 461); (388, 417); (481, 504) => -3.3 kPa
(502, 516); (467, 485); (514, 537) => 0.3 kPa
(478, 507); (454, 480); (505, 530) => -1.1 kPa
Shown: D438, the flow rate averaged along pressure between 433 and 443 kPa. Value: 276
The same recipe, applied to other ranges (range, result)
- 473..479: 289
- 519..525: 202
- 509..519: 219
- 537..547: 197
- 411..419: 160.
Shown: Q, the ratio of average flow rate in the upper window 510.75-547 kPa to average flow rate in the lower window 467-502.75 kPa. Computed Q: 0.7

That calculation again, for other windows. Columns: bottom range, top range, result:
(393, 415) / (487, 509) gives 1.35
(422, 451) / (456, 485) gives 1.08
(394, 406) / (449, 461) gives 1.33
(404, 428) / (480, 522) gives 1.33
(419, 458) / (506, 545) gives 0.77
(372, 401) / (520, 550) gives 0.68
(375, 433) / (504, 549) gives 0.87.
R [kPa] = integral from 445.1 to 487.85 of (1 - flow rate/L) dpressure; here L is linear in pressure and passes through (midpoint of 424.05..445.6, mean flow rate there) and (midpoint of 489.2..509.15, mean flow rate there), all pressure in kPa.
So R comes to -4.9 kPa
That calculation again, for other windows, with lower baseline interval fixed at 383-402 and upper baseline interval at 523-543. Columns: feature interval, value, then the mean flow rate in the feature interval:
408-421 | 5.04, 161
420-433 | 0.27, 251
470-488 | -4.77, 289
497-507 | -1.06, 239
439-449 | -1.19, 277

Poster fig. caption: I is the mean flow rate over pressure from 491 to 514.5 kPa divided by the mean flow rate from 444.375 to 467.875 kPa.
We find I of 0.84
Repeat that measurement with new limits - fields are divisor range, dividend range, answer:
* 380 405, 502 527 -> 0.81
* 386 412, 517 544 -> 0.91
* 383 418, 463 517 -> 1.21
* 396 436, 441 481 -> 1.39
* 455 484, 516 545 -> 0.69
